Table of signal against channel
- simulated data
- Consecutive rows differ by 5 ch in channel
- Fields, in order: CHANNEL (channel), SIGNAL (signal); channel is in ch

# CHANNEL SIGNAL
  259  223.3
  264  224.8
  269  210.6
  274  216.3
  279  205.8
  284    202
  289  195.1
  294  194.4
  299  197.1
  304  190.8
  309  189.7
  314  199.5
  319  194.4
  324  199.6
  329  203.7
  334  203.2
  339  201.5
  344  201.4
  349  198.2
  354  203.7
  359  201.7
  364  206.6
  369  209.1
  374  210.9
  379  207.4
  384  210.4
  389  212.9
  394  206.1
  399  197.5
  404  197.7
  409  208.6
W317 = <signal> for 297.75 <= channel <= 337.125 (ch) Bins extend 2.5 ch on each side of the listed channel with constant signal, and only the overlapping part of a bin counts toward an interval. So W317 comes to 197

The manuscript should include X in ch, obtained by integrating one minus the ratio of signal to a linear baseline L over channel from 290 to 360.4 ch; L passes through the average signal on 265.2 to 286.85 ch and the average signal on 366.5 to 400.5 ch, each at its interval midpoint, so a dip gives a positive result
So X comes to 3.5 ch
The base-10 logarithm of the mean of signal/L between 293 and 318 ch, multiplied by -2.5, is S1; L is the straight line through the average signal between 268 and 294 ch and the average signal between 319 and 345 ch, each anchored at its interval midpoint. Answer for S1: 0.05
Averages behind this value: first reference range 205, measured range 194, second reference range 201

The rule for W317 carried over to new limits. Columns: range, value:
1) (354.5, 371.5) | 206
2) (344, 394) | 206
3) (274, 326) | 198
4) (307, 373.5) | 201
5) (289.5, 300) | 195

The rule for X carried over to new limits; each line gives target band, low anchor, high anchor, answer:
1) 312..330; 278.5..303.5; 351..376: 0.2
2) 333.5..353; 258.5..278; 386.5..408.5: 0.8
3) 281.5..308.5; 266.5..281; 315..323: 1.2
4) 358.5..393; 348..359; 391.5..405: -1.3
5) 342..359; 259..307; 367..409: 0.4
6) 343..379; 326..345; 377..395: 0.2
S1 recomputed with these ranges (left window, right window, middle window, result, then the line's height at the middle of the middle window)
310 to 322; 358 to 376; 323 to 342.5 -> -0.01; 200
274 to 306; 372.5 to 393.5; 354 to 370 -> 0.01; 208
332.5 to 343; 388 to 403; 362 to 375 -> -0.03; 203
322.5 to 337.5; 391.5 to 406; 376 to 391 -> -0.05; 201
